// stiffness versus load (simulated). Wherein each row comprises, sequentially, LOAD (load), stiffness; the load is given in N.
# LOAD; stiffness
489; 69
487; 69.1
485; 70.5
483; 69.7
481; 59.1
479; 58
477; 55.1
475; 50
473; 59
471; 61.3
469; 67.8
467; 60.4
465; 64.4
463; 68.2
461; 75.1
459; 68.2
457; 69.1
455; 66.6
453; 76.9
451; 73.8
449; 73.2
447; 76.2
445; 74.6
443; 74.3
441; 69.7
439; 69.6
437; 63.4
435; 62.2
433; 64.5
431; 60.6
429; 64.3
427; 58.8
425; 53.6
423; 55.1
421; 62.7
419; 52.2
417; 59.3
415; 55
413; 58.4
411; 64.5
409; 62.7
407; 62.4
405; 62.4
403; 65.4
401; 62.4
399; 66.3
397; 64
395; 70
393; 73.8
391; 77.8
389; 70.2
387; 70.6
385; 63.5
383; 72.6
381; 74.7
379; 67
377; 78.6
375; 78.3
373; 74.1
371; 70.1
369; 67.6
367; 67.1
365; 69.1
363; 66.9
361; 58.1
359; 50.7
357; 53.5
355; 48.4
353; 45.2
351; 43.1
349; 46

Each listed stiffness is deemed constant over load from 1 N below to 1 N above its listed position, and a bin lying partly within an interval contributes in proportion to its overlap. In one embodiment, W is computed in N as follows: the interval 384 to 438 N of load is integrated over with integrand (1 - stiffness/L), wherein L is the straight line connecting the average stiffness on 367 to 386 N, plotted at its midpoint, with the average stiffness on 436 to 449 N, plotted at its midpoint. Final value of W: 6.3 N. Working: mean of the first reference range 71.6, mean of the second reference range 71.4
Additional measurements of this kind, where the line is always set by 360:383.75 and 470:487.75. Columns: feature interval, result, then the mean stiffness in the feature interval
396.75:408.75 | 0.70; 63.7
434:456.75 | -2.44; 70.9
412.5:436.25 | 2.48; 58.9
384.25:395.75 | -0.40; 71.2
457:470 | -1.03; 67.5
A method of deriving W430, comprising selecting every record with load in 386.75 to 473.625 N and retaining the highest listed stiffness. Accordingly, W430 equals 77.8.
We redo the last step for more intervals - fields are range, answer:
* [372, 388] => 78.6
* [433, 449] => 76.2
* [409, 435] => 64.5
